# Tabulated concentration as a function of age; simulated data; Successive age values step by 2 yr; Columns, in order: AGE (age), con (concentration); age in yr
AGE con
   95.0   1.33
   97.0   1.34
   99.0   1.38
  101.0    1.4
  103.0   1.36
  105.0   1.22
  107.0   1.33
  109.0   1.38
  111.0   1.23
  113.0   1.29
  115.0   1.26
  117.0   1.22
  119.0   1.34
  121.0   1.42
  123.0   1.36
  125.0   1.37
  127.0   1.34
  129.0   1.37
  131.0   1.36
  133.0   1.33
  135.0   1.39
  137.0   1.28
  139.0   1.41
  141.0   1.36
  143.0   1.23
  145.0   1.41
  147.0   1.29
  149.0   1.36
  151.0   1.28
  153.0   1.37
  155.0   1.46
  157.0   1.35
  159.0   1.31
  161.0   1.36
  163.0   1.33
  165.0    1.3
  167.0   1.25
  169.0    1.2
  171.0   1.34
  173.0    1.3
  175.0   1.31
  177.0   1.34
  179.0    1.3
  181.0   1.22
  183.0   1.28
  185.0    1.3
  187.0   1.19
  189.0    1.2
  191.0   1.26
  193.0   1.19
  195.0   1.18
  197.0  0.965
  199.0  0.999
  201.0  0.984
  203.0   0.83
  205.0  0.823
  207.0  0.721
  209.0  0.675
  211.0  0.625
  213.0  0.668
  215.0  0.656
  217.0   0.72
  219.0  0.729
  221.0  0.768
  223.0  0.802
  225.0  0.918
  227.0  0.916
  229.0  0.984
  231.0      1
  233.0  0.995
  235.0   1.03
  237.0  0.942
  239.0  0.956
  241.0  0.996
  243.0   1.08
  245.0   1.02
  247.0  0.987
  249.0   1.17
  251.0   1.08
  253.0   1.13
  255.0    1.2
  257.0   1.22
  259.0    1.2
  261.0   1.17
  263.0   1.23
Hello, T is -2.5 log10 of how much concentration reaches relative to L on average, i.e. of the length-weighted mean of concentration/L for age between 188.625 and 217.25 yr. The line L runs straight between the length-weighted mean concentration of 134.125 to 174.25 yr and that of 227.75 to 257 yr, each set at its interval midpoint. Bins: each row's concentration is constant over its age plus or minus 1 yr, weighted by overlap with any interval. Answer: 0.295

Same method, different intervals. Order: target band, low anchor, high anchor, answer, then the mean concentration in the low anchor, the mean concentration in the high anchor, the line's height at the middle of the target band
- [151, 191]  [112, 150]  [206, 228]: -0.223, 1.34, 0.745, 1.06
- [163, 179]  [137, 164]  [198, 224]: -0.131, 1.35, 0.769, 1.15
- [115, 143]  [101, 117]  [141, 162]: -0.019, 1.3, 1.34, 1.32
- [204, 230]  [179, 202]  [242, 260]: 0.432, 1.17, 1.12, 1.15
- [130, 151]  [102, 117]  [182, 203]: -0.089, 1.29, 1.14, 1.23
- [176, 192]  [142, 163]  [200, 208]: -0.216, 1.34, 0.84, 1.03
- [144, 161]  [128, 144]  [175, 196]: -0.036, 1.34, 1.25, 1.31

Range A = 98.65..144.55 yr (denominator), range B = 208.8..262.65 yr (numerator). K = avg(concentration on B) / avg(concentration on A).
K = 0.72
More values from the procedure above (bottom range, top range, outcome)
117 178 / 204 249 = 0.65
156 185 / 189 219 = 0.68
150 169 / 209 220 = 0.51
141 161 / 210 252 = 0.68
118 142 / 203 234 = 0.59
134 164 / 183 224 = 0.69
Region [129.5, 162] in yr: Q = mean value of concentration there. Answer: 1.35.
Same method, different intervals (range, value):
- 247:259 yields 1.15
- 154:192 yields 1.29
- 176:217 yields 1.01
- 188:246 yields 0.918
